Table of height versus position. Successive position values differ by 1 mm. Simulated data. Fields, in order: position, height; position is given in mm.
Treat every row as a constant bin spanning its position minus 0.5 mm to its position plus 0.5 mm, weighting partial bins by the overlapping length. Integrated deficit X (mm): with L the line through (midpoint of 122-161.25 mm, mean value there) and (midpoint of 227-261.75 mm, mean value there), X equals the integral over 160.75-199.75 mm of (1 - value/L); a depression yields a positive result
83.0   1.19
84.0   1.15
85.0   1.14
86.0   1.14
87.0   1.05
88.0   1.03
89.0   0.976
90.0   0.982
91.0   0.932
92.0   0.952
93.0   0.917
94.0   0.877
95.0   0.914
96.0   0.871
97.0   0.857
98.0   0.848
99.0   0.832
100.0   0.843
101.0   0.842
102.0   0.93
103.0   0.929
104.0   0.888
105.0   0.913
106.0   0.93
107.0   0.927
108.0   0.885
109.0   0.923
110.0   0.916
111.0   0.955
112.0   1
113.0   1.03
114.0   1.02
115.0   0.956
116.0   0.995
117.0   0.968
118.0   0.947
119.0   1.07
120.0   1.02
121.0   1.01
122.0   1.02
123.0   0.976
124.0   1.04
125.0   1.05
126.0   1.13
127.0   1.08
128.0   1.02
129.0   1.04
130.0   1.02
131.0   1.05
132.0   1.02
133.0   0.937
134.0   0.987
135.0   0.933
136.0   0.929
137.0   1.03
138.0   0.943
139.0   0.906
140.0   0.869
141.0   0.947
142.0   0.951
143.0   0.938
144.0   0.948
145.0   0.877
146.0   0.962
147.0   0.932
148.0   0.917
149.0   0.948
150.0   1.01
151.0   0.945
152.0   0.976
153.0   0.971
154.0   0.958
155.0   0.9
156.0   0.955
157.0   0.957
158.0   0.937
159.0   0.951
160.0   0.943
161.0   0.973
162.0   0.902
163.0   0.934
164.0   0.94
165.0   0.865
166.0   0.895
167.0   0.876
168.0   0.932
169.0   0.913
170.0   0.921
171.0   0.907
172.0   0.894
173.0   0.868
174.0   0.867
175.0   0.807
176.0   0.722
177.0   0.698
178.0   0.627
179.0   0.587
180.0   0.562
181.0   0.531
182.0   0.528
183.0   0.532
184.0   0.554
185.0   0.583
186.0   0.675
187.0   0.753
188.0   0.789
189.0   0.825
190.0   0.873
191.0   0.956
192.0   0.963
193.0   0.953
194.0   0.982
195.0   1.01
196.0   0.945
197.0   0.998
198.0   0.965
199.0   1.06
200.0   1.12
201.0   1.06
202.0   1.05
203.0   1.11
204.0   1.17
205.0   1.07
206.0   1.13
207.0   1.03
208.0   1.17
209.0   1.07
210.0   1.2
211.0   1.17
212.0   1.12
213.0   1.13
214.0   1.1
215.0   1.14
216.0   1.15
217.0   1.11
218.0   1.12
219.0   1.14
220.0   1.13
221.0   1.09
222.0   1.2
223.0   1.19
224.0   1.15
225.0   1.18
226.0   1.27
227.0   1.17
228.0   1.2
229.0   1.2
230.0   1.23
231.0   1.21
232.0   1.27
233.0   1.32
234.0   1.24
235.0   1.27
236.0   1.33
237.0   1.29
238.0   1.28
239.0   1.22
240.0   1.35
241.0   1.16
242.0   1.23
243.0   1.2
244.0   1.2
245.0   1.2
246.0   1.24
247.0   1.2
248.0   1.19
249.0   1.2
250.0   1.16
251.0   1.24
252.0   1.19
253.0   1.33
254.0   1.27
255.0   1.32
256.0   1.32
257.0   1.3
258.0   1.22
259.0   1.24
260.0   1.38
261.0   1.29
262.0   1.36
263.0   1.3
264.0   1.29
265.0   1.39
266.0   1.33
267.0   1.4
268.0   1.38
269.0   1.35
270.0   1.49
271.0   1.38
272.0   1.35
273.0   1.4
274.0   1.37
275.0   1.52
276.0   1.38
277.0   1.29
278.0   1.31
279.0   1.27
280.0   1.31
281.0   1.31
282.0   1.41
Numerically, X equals 9.05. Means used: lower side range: 0.971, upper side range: 1.25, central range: 0.826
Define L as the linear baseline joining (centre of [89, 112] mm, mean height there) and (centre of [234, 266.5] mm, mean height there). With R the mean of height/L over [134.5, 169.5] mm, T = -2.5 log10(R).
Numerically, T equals 0.10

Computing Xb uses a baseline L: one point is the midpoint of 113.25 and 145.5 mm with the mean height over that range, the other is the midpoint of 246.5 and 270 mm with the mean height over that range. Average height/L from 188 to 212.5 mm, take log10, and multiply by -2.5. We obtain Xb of 0.12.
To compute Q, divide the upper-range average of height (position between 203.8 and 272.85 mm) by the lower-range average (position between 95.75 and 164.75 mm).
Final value 1.29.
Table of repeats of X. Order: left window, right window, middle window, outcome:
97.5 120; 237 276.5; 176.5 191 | 5.9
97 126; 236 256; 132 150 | 1.3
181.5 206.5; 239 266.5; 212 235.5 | -2.1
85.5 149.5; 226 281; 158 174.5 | 2.5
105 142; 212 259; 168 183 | 4.7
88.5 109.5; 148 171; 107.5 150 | -2.8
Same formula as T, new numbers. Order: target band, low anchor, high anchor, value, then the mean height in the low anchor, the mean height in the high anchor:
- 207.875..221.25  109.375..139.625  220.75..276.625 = 0.064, 0.999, 1.28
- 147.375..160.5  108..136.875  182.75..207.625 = 0.022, 1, 0.931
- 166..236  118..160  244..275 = 0.163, 0.976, 1.3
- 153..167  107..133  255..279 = 0.177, 1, 1.35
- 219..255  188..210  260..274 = -0.010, 1.02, 1.36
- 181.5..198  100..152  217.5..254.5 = 0.344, 0.968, 1.22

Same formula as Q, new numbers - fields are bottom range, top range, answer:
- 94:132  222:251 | 1.27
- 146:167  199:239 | 1.24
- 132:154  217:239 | 1.28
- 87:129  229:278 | 1.35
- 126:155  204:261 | 1.24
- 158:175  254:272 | 1.47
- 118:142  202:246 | 1.18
